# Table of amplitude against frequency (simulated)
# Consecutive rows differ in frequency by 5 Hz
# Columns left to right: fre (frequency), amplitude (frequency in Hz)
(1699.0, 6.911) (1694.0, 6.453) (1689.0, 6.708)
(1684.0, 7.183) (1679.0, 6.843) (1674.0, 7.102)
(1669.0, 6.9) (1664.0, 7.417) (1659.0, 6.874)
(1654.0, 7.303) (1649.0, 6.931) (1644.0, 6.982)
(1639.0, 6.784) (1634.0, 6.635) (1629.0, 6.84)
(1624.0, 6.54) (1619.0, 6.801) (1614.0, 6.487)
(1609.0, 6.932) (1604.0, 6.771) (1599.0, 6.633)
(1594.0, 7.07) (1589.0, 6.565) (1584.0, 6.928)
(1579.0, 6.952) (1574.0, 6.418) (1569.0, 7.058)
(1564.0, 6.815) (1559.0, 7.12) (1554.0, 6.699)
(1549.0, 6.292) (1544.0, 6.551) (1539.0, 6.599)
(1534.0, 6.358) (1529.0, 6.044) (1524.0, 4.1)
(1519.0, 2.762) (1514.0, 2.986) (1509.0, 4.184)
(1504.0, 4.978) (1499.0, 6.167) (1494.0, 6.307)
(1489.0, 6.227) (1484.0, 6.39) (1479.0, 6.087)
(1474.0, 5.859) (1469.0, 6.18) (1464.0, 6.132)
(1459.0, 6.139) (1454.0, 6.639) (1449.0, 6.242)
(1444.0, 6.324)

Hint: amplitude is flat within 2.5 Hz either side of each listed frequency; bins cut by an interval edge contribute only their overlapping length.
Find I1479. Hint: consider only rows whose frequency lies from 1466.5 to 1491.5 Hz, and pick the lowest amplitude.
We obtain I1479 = 5.859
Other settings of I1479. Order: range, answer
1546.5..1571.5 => 6.292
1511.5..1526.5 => 2.762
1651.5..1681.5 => 6.843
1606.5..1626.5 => 6.487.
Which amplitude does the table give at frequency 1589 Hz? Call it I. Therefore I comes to 6.565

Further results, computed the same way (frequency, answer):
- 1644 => 6.982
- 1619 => 6.801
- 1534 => 6.358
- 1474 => 5.859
